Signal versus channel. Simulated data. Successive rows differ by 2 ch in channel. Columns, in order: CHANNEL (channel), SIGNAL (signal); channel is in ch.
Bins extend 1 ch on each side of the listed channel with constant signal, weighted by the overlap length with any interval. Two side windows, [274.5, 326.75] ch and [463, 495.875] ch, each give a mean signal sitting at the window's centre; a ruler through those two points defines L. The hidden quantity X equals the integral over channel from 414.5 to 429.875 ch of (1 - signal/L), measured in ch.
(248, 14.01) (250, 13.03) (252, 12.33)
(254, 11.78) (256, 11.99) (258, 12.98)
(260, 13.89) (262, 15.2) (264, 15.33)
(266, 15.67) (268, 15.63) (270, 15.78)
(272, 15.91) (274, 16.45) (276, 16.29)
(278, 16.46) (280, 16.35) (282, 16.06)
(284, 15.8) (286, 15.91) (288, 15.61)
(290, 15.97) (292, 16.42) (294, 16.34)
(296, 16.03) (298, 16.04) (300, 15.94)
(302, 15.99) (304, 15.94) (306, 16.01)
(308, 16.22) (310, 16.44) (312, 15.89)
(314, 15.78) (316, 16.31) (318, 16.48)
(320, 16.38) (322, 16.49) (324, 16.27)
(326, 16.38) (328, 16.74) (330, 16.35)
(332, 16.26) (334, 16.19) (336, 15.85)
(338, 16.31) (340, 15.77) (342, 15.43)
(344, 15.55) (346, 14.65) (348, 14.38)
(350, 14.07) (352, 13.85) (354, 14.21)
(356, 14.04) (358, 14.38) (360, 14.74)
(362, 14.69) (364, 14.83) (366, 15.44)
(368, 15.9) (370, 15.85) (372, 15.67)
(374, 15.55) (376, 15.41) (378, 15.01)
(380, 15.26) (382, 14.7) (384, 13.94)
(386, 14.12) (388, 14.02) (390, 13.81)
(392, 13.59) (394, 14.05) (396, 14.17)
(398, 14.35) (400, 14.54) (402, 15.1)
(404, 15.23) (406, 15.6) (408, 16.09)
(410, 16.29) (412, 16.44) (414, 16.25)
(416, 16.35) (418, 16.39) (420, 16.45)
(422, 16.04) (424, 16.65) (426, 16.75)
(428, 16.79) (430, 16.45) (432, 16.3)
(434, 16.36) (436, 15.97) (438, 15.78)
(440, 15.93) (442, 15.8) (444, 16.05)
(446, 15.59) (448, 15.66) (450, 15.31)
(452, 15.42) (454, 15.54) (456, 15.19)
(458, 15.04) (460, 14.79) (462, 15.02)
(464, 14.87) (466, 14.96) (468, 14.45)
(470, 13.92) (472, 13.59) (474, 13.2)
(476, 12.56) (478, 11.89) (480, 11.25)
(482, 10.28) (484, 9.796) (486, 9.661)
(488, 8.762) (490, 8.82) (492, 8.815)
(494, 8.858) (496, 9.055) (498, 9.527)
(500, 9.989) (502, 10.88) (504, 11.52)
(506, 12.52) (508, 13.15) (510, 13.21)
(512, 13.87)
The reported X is -4.1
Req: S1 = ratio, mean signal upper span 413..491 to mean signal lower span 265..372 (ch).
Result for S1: 0.92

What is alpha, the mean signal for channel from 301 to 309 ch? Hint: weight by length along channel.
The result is 16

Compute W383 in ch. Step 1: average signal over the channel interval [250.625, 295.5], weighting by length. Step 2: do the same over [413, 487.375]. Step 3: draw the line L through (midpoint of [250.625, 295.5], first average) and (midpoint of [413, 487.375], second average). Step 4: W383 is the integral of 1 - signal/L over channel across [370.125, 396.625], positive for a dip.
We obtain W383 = 0.58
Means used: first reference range 15.2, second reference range 14.8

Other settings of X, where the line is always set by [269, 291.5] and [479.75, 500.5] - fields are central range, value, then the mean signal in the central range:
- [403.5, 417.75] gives -4.92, 16.1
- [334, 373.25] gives -3.77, 15.1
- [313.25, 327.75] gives -1.51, 16.3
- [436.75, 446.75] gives -4.43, 15.8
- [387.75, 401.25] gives -1.77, 14.1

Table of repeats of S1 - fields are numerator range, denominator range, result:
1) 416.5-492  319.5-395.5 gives 0.95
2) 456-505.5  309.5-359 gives 0.76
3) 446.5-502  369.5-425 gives 0.82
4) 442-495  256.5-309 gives 0.83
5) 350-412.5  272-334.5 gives 0.92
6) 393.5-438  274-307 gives 0.99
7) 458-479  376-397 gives 0.98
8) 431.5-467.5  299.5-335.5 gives 0.96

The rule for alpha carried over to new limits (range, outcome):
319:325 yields 16.4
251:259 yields 12.3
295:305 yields 16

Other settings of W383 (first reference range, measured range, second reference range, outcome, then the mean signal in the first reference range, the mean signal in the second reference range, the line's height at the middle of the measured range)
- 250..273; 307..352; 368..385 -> -3.3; 14.2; 15.2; 14.8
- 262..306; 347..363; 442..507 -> 0.5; 16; 12.6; 14.7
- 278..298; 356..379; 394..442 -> 1.1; 16.1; 15.9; 16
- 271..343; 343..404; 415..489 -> 3.0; 16.1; 14.6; 15.4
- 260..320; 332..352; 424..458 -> 0.8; 16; 15.9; 16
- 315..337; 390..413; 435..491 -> -0.1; 16.3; 13.8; 14.9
